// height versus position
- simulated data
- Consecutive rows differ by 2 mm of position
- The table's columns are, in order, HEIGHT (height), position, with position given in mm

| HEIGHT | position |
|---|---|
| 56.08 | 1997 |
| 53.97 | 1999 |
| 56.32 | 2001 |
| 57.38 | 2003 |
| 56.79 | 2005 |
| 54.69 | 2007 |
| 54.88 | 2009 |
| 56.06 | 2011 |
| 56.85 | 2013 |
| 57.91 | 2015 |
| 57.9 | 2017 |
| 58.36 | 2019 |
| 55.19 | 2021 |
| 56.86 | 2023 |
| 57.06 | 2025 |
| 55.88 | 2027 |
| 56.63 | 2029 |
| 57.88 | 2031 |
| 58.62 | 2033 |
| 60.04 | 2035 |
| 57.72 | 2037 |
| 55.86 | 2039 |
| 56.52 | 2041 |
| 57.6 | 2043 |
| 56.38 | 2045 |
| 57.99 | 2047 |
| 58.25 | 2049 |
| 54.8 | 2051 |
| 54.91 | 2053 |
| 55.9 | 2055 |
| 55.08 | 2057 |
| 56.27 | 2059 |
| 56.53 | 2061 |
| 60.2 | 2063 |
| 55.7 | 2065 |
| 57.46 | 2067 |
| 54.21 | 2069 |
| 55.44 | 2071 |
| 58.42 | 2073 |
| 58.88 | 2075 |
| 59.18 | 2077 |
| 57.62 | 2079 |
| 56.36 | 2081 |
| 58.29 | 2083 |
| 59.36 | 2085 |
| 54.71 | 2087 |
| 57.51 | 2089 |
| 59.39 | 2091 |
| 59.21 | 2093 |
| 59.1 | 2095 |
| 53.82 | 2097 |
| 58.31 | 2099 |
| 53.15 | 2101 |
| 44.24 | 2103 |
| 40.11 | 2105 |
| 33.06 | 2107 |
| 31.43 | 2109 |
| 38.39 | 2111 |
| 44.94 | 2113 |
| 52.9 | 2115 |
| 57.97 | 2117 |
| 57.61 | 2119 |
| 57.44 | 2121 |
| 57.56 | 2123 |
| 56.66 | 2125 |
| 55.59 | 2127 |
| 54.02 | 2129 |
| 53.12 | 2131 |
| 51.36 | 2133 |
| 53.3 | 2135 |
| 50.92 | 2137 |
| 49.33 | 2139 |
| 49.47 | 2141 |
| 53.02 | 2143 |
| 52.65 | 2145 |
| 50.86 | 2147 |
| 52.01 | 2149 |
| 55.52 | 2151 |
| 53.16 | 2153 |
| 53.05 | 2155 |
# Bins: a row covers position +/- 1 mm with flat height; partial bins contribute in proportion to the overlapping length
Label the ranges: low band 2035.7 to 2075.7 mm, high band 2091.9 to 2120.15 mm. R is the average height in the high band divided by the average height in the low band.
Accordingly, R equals 0.9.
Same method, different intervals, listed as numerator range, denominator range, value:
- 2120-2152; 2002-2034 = 0.94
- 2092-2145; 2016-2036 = 0.89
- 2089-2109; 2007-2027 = 0.89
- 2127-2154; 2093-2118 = 1.10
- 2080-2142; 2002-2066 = 0.92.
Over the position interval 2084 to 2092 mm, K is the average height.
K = 57.7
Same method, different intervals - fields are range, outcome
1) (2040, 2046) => 56.8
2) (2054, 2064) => 56.8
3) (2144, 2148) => 51.8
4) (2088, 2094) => 58.7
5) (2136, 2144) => 50.7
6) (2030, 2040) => 58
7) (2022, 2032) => 56.9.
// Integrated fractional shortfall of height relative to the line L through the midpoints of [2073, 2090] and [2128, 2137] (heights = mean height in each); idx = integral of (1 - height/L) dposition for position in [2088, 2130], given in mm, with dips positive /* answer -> 2.66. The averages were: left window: 57.8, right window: 52.7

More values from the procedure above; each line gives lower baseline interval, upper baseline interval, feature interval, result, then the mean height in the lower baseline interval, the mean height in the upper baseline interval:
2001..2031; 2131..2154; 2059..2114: 0.9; 56.6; 52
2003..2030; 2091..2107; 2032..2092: -3.6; 56.6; 51.8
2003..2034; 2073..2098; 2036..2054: 0.2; 56.8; 57.8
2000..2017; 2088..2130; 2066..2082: -1.2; 56.5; 51.5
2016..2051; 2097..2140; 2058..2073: -0.6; 57.3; 50.2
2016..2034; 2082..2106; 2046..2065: -0.2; 57.2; 54.8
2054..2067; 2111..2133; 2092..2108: 1.4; 56.7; 53.9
